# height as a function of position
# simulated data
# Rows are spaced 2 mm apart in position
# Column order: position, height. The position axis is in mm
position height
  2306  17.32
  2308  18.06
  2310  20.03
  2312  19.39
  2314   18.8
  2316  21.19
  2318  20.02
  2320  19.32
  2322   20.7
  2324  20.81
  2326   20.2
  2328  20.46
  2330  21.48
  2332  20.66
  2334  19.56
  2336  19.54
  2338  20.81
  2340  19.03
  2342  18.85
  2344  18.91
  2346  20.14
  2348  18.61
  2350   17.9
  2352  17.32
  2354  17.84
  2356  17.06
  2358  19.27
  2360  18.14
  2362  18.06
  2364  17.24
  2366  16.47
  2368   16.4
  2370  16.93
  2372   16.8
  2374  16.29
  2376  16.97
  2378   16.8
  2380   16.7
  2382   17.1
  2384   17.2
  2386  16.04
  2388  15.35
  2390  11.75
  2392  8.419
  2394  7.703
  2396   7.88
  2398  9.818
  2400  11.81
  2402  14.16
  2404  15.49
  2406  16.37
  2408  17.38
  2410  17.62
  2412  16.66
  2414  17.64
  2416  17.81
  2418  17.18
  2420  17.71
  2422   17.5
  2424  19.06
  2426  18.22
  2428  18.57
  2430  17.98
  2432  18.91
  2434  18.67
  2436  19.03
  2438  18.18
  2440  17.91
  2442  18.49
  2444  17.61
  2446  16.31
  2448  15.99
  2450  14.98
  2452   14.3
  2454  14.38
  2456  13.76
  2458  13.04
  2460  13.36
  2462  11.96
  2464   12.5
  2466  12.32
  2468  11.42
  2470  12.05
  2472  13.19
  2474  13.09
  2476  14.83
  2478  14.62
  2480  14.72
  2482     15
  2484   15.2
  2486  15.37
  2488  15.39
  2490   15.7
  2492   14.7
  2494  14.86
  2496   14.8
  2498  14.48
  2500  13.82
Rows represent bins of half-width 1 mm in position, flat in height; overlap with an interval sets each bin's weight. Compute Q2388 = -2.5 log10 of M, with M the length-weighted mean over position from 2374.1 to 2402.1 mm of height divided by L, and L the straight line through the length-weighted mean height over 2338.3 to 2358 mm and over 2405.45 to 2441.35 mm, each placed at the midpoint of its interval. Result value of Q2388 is 0.328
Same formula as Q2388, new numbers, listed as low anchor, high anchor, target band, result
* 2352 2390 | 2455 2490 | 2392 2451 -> -0.07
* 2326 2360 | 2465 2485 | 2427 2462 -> -0.10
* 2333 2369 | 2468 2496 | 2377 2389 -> 0.06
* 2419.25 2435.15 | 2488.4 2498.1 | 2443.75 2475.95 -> 0.21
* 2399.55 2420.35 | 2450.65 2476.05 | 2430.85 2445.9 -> -0.24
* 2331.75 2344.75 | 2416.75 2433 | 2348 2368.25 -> 0.09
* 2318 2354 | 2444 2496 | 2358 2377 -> 0.07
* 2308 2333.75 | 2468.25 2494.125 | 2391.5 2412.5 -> 0.30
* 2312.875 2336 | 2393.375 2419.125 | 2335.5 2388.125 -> 0.00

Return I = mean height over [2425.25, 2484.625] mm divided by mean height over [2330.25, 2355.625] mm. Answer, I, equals 0.8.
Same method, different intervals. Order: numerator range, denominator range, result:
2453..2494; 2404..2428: 0.79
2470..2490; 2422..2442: 0.79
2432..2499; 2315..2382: 0.80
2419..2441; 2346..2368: 1.03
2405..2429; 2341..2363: 0.96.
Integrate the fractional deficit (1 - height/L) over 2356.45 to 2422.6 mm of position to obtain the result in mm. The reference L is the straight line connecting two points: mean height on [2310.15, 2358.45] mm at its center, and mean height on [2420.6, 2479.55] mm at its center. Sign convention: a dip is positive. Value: 7.7 mm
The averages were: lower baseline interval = 19.5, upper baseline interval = 15.6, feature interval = 15.6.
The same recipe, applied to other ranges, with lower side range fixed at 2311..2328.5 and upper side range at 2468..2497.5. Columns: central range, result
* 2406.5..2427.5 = -1.2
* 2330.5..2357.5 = 0.4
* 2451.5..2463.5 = 1.5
